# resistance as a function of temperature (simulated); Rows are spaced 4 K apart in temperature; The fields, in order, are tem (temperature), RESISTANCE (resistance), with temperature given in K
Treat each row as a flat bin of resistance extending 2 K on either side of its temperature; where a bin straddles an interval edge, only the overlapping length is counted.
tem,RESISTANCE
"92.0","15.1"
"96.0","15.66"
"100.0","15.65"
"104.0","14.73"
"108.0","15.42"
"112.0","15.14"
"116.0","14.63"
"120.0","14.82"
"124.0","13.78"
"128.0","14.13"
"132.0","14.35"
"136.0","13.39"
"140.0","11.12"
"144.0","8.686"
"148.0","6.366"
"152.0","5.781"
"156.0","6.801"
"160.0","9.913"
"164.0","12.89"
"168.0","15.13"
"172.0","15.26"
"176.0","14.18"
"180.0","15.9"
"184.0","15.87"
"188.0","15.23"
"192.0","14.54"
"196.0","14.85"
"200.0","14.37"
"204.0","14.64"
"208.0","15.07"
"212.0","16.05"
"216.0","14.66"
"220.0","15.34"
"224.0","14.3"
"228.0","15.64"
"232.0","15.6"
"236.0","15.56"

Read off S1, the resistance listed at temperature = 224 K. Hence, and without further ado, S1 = 14.3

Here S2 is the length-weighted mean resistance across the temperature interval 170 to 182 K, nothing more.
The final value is 15.1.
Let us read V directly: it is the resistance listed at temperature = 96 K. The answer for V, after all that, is 15.66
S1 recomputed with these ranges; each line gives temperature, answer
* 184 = 15.87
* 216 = 14.66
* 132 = 14.35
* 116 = 14.63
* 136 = 13.39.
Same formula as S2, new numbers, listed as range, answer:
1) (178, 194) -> 15.4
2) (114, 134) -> 14.3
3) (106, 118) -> 15.1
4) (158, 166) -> 11.4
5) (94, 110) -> 15.4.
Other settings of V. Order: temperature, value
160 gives 9.913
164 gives 12.89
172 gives 15.26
